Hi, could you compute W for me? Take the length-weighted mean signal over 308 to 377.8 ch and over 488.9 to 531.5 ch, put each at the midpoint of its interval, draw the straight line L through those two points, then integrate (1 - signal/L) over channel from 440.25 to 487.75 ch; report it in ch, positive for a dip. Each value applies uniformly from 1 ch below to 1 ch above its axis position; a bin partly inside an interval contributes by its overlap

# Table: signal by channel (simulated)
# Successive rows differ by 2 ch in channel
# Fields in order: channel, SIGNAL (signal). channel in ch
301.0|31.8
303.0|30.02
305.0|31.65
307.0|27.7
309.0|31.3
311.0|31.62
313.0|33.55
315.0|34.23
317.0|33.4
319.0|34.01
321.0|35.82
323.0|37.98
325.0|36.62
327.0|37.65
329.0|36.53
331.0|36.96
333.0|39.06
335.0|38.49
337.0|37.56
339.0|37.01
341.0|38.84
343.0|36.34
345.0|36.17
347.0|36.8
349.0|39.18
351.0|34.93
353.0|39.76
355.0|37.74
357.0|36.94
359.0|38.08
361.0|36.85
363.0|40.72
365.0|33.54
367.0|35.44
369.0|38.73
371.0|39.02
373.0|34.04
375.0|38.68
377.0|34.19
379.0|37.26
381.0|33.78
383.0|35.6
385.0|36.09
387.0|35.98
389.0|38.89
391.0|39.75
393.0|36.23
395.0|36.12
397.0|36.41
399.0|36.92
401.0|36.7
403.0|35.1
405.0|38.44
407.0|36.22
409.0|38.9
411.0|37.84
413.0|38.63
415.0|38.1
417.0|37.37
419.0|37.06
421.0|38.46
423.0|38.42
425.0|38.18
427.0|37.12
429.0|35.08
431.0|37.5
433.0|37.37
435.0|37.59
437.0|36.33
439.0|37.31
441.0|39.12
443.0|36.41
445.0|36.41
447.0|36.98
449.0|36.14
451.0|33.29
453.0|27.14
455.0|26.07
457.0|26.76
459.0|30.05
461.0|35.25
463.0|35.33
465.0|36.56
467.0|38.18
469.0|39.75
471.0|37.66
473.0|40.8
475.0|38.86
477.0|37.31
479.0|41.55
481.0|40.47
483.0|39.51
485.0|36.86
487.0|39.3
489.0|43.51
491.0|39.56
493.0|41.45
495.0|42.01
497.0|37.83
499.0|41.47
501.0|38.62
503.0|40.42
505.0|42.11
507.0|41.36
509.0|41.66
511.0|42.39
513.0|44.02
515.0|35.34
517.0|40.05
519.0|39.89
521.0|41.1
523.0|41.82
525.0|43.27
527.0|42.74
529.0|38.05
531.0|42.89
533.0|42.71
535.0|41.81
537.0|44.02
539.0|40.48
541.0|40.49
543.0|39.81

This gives 4.4 ch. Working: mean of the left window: 36.5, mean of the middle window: 36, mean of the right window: 40.9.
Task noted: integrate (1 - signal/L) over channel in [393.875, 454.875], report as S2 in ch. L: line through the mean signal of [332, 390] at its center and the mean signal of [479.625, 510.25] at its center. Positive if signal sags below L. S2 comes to 3.2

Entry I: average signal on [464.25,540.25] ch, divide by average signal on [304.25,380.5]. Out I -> 1.1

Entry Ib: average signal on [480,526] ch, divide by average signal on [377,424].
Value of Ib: 1.10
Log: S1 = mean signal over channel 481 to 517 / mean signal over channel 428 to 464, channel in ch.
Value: 1.17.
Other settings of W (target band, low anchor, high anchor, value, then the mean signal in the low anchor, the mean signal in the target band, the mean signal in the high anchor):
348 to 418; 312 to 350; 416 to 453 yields -0.8 ch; 36.6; 37.1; 36.7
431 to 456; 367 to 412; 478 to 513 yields 2.4 ch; 36.8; 35.1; 40.7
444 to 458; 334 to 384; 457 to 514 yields 2.5 ch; 37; 31.8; 39.2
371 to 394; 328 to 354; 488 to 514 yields 1.2 ch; 37.5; 36.5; 41.3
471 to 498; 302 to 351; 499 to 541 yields 0.2 ch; 35.3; 39.8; 41.2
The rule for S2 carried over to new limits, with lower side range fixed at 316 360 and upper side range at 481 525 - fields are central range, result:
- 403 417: 0.3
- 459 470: 0.9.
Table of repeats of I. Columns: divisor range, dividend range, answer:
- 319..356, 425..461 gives 0.93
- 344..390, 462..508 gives 1.07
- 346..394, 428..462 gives 0.93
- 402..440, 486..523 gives 1.09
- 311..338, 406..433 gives 1.04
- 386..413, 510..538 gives 1.11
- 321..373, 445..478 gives 0.93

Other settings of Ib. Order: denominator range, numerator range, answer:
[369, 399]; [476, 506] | 1.09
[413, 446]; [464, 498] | 1.06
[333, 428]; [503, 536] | 1.11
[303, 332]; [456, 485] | 1.09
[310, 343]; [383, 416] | 1.03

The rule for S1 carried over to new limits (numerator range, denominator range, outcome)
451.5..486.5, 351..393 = 0.97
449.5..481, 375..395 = 0.96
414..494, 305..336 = 1.06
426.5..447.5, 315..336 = 1.01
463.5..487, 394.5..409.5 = 1.05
